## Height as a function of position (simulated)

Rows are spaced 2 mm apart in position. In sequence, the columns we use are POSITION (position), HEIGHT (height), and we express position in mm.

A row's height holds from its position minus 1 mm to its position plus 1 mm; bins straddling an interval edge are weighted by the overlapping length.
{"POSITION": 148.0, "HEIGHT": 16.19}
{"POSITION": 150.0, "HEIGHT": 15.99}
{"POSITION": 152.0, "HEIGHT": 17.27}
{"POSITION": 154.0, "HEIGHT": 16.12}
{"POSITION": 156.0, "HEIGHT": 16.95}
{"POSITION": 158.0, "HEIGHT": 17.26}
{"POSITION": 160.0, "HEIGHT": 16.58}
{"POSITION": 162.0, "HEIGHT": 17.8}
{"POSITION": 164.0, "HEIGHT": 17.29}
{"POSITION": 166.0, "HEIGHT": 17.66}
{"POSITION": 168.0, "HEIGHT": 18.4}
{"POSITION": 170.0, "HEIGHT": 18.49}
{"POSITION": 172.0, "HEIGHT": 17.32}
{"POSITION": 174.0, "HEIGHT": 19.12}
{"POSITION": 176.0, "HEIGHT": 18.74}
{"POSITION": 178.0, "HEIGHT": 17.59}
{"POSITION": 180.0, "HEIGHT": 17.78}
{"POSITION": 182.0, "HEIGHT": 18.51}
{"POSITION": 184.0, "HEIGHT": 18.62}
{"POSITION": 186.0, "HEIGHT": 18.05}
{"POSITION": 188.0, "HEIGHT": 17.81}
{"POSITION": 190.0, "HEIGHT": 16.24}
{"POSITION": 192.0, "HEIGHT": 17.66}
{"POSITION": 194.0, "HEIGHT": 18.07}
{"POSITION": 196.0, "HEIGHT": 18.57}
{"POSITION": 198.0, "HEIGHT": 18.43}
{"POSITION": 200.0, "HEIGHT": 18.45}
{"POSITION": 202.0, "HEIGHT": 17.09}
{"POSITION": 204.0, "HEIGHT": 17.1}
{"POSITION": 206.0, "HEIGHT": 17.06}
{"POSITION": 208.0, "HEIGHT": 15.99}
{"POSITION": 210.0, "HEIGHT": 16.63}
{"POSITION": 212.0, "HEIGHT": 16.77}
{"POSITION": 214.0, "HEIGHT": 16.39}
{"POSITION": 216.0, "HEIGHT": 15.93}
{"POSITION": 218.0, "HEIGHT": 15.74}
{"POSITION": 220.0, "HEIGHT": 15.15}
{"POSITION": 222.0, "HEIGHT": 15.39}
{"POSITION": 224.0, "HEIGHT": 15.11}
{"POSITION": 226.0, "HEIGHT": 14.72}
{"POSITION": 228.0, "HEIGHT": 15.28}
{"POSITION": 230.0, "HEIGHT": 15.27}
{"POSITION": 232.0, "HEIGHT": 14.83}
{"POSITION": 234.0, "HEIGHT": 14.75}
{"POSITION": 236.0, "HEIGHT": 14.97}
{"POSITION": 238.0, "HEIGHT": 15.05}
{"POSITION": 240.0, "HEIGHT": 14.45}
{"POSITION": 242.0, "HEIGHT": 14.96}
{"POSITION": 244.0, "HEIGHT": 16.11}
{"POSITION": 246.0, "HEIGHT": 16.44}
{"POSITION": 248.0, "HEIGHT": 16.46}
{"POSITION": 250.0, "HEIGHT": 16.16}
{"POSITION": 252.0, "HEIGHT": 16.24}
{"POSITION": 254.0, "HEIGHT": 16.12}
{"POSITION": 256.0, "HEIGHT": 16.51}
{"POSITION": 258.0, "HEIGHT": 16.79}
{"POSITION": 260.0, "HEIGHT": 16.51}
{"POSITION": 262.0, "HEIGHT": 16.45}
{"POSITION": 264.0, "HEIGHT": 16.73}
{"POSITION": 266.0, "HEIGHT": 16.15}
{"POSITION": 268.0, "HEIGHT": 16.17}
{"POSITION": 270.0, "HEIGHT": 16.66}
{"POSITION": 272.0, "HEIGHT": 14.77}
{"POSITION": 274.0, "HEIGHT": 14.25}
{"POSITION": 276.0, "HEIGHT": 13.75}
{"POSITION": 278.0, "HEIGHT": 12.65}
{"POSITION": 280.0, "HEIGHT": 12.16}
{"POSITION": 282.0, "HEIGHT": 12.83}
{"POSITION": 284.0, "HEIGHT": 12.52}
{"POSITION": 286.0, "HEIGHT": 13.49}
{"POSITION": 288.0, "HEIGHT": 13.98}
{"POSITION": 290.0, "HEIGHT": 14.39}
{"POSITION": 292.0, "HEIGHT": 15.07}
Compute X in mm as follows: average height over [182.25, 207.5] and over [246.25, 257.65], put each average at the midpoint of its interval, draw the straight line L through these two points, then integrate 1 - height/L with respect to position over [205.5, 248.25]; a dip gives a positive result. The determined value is 3.5 mm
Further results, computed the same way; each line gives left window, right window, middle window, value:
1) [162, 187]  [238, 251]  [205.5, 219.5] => 0.4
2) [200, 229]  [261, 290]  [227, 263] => -1.1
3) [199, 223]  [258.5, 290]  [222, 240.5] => 1.1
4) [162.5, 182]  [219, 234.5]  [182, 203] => -1.2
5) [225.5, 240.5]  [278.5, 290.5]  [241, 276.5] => -4.9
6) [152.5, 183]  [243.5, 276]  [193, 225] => 0.5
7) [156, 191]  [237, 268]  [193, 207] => -0.5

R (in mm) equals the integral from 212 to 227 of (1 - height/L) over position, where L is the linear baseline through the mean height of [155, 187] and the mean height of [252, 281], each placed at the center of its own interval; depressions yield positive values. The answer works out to 1.0 mm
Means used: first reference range 17.9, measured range 15.6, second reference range 15.4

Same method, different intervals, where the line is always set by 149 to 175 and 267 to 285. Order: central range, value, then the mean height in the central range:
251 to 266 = -2.0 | 16.5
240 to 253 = -0.9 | 15.9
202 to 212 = -0.4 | 16.7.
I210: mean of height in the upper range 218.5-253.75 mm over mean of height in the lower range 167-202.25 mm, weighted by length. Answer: 0.9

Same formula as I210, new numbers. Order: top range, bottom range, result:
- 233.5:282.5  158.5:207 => 0.86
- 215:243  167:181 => 0.83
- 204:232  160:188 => 0.88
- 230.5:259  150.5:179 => 0.89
